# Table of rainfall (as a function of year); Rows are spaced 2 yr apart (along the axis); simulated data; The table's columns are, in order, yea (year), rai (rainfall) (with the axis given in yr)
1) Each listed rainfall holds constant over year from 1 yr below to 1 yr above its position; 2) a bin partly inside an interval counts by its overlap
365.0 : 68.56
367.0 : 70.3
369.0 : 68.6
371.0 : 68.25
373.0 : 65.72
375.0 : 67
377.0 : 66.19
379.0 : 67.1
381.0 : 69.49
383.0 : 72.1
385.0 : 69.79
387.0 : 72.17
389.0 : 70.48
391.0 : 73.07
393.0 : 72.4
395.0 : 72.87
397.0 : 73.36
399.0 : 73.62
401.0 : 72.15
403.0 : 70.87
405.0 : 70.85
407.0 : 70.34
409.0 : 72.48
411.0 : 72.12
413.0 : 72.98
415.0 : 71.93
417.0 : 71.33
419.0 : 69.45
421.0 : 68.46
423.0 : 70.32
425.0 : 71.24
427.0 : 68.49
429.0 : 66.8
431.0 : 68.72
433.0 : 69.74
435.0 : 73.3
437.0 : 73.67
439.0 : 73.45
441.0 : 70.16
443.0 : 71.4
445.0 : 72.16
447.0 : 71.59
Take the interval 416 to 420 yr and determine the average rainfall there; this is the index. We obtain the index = 70.4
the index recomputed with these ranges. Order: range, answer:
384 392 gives 71.4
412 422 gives 70.8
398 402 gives 72.9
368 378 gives 67.2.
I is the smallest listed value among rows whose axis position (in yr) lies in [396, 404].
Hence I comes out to 70.87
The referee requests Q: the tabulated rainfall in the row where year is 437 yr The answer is 73.67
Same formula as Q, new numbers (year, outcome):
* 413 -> 72.98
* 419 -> 69.45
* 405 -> 70.85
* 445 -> 72.16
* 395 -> 72.87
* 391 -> 73.07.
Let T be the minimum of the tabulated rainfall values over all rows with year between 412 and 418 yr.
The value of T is 71.33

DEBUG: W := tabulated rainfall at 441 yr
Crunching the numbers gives 70.16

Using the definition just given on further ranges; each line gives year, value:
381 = 69.49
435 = 73.3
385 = 69.79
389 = 70.48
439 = 73.45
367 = 70.3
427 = 68.49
